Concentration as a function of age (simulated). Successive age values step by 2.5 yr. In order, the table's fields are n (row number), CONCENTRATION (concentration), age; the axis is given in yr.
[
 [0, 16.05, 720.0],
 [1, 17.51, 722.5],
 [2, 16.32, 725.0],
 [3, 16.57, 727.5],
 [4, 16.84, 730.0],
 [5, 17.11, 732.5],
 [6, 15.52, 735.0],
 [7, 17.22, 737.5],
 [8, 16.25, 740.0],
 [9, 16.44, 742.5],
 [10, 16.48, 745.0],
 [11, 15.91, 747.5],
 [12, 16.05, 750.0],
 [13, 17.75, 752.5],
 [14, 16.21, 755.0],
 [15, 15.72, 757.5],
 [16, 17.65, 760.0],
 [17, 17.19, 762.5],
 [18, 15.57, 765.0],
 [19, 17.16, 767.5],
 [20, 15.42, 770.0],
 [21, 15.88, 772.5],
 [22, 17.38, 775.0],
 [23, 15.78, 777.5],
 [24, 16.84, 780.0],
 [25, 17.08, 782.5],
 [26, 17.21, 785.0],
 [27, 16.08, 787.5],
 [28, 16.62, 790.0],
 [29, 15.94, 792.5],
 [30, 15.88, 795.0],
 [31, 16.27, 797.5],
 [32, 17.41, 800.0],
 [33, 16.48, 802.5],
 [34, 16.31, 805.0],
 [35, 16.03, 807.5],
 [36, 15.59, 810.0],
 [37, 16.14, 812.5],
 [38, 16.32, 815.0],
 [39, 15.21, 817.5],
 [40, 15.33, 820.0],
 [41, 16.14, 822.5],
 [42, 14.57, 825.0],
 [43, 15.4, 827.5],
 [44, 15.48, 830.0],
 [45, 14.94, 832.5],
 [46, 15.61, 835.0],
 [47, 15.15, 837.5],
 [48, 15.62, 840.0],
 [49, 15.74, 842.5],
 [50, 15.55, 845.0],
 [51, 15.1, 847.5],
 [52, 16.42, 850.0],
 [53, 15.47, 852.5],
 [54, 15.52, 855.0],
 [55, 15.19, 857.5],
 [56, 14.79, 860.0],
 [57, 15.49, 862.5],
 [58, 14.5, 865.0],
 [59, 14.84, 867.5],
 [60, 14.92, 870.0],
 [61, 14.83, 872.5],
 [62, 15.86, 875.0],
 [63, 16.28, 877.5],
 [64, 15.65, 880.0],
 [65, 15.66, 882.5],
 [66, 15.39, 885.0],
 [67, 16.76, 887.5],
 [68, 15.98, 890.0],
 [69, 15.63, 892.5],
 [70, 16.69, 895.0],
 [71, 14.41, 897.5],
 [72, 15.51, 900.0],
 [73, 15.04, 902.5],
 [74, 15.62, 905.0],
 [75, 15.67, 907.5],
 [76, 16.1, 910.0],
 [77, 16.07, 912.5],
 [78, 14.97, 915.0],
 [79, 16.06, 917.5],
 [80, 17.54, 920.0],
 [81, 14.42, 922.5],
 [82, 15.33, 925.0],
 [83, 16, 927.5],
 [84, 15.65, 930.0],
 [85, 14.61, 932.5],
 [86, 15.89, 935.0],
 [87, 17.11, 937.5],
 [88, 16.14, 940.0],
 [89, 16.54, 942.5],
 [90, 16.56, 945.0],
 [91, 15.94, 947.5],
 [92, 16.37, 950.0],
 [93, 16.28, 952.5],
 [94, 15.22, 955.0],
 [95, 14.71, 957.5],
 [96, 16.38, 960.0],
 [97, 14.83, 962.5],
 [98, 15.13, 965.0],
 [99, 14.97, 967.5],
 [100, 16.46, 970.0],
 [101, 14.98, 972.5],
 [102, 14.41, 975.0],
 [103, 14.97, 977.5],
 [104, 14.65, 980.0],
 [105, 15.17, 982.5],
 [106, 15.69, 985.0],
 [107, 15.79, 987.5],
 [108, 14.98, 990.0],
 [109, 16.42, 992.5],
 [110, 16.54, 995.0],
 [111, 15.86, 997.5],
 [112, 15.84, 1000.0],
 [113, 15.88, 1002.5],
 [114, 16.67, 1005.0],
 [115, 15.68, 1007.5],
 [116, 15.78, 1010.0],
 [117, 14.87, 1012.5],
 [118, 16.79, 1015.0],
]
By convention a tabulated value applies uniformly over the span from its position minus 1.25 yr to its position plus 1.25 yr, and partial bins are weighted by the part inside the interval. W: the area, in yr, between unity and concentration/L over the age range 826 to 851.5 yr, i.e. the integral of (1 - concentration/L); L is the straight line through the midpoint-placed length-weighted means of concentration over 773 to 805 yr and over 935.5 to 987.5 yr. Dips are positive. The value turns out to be 1.2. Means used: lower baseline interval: 16.6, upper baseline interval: 15.6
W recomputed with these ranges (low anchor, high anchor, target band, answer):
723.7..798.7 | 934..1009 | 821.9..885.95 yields 3.05 yr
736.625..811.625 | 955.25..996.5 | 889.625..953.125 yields -0.72 yr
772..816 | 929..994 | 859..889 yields 1.13 yr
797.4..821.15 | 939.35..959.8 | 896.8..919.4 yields 0.62 yr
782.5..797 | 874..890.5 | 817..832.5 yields 0.86 yr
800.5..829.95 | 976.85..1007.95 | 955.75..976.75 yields 0.67 yr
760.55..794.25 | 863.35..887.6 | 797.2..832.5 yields 0.48 yr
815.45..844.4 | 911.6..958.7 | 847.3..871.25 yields 0.47 yr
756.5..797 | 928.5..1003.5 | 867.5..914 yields 0.98 yr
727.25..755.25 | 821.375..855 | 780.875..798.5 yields -0.49 yr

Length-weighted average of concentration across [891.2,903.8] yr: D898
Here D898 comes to 15.5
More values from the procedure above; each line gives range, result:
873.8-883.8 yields 15.9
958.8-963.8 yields 15.6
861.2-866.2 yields 15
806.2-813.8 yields 15.9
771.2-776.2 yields 16.6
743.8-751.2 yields 16.1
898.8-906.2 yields 15.4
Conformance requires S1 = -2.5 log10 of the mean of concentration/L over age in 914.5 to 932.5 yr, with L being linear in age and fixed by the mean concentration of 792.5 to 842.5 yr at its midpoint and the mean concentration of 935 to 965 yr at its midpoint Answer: 0.02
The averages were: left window 15.8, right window 16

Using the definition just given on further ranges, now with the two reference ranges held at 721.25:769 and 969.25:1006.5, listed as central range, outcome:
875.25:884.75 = 0.02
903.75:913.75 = 0.00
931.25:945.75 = -0.02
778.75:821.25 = 0.01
